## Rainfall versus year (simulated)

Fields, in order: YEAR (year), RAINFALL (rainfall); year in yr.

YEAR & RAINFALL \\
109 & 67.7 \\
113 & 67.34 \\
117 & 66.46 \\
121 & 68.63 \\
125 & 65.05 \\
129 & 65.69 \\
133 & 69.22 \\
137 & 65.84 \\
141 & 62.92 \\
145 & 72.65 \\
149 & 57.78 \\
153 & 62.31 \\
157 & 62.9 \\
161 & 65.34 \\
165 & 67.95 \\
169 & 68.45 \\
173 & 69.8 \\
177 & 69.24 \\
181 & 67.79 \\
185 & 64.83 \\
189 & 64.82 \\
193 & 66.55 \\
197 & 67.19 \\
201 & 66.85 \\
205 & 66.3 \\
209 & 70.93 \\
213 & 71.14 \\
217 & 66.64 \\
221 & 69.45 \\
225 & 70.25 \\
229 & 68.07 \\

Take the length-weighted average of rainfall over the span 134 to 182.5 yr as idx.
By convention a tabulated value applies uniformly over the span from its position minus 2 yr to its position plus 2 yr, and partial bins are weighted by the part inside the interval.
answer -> 66.1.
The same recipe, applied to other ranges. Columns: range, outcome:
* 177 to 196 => 66.4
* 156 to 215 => 67.4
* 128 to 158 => 65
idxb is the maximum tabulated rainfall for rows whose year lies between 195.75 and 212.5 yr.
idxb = 70.93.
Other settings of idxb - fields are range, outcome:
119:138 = 69.22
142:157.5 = 72.65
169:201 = 69.8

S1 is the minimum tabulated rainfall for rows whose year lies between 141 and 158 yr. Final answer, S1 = 57.78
